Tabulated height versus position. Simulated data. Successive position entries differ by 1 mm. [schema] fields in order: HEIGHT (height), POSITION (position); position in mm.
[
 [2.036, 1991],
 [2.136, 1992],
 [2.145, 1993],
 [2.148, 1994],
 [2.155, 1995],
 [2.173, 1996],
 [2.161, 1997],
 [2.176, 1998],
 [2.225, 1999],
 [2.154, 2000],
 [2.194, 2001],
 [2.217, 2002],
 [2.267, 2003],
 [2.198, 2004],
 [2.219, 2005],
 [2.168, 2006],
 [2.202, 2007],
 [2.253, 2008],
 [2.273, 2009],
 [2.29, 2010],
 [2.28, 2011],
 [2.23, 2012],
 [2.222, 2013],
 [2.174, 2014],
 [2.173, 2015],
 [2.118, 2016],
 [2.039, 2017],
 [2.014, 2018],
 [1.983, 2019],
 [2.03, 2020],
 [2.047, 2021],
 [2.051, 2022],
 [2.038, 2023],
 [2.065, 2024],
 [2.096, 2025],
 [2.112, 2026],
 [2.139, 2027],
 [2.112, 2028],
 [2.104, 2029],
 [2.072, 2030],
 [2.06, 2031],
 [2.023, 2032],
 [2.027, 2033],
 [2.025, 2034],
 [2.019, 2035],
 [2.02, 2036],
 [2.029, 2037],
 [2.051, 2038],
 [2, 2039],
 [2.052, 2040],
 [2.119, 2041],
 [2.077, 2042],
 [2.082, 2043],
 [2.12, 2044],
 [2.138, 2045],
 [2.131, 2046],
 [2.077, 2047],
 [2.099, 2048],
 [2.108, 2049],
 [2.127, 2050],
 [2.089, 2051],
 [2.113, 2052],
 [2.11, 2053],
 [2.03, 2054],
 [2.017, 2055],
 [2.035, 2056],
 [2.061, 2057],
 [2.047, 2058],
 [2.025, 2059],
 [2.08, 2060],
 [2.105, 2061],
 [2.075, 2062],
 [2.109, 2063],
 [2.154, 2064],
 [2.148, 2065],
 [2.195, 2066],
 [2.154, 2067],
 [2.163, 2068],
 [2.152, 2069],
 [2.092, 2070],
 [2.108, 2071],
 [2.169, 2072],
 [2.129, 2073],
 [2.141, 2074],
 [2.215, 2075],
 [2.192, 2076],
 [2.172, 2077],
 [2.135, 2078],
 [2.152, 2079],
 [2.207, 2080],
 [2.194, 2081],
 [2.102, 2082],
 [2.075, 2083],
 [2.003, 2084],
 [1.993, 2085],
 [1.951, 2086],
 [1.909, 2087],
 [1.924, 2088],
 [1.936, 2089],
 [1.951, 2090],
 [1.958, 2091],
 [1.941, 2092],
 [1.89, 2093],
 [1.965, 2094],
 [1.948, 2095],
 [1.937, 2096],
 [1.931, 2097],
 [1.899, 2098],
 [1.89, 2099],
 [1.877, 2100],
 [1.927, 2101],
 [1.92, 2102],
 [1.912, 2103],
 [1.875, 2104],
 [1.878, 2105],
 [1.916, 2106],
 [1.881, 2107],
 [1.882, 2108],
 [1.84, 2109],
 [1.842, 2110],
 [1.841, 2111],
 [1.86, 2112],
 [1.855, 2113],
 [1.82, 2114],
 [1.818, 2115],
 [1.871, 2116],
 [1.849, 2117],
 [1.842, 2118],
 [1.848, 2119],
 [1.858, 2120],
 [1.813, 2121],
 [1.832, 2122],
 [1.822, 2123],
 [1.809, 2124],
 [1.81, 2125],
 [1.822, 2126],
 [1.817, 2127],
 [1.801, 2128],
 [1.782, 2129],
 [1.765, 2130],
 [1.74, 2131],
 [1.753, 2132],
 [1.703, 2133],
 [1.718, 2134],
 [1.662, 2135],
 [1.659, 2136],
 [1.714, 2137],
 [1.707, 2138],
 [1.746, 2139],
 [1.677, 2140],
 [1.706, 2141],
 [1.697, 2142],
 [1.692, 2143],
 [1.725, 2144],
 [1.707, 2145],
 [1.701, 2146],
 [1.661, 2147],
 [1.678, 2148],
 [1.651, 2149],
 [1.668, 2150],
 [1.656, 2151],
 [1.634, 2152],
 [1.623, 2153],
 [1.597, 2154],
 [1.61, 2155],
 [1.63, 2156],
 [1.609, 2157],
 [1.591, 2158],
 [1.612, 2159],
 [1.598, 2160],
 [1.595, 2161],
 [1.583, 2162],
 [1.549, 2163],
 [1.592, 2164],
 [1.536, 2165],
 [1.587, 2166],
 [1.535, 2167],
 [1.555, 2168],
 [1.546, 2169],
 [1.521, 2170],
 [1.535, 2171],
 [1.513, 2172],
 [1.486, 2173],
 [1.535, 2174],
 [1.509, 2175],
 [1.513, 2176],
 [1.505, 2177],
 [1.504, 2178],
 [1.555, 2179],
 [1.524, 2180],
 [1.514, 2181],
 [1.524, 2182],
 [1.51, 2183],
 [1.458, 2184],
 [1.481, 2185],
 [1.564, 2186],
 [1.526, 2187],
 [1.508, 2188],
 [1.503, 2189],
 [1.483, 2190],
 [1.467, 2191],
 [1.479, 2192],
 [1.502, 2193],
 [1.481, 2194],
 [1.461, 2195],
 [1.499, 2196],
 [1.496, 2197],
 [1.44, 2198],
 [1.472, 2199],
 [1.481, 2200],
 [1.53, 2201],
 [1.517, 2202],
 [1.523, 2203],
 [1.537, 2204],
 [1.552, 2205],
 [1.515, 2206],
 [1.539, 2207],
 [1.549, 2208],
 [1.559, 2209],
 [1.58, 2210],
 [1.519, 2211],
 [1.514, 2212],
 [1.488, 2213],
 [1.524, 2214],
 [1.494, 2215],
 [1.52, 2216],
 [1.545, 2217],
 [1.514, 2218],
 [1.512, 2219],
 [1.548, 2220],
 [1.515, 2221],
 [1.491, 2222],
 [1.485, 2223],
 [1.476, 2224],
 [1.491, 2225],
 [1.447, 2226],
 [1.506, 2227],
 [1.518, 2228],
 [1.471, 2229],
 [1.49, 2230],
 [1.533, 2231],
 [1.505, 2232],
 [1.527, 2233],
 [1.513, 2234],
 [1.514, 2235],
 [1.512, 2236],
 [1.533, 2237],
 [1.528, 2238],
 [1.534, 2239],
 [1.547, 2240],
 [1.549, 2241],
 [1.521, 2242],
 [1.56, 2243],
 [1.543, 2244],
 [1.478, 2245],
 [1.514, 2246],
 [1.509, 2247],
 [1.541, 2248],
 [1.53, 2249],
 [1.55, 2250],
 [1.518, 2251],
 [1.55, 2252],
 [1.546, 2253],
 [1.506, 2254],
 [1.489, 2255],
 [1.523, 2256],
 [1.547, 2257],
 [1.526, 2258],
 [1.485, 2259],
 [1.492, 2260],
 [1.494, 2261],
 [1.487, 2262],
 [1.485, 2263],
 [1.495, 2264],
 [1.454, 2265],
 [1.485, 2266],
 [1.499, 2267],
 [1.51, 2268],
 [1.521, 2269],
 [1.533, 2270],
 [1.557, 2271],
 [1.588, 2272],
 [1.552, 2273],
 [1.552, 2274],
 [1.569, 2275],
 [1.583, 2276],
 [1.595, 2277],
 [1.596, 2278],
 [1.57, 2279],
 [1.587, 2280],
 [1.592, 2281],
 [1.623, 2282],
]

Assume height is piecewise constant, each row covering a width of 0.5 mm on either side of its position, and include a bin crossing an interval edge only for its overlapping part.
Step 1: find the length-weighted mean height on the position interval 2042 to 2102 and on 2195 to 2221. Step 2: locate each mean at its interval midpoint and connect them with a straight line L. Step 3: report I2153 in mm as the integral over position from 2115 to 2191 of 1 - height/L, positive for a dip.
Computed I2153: 4.14 mm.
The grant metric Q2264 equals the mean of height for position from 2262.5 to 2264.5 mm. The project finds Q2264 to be 1.49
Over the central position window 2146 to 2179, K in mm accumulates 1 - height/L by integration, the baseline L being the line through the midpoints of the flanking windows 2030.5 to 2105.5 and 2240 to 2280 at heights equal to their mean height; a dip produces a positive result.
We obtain 3.94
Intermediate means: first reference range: 2.05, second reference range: 1.53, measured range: 1.58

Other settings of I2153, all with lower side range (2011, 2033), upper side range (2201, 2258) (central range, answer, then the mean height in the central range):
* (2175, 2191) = 1.3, 1.51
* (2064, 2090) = -2.1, 2.1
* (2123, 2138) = 0.3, 1.75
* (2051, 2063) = -0.4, 2.07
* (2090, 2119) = -0.3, 1.89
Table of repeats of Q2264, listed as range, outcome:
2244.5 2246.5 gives 1.5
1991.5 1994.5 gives 2.14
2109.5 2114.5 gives 1.84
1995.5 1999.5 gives 2.18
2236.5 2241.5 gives 1.54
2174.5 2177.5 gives 1.51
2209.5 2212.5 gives 1.54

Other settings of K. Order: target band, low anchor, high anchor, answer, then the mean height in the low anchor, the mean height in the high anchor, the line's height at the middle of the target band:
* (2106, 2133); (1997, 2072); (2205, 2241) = 0.29 mm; 2.11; 1.52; 1.84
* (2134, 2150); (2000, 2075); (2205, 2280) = 1.06 mm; 2.11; 1.52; 1.81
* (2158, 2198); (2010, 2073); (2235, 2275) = 4.73 mm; 2.09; 1.52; 1.73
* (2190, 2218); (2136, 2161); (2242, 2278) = 1.46 mm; 1.66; 1.53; 1.59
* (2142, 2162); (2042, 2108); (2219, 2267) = 1.75 mm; 2.05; 1.51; 1.8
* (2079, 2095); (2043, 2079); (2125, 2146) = -0.17 mm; 2.11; 1.73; 1.98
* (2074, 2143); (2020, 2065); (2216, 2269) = 0.18 mm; 2.07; 1.51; 1.89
